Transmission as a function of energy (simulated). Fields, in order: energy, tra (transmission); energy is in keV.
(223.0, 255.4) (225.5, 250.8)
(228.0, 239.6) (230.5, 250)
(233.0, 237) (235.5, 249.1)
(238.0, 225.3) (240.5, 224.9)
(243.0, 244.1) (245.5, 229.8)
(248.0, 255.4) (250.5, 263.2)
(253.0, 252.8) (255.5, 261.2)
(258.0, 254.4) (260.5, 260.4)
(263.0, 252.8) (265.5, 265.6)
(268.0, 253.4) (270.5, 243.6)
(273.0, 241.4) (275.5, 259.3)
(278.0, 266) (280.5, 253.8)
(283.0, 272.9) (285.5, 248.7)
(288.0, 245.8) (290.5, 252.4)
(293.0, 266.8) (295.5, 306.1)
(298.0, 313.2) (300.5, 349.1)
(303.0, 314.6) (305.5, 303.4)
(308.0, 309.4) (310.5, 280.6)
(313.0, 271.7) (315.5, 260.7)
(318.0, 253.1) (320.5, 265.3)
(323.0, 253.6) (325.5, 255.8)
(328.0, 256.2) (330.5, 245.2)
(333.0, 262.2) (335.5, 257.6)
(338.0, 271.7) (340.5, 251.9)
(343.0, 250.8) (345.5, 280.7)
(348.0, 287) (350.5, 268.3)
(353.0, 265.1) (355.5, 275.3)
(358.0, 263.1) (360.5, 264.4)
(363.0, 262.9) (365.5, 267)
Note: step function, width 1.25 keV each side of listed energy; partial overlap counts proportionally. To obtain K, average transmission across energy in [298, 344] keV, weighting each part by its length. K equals 274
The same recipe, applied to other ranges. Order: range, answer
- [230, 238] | 242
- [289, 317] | 293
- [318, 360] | 263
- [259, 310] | 274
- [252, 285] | 257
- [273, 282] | 258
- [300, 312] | 308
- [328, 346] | 259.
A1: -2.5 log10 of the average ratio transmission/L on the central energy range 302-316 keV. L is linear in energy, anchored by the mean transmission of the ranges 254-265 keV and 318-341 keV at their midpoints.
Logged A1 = -0.133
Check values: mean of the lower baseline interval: 258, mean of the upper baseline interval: 258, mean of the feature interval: 291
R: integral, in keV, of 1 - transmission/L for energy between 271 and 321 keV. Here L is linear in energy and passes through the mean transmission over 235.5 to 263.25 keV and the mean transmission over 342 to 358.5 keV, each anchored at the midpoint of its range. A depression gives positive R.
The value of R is -3.5 keV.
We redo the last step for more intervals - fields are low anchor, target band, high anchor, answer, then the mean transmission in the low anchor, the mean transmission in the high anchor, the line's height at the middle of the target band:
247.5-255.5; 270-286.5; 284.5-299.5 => 0.8 keV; 258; 274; 268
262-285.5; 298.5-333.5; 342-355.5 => -1.8 keV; 256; 271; 265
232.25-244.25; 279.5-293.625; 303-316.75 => 0.8 keV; 236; 288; 271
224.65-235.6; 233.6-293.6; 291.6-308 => 5.1 keV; 245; 308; 275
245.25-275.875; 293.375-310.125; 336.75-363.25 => -3.3 keV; 254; 268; 260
